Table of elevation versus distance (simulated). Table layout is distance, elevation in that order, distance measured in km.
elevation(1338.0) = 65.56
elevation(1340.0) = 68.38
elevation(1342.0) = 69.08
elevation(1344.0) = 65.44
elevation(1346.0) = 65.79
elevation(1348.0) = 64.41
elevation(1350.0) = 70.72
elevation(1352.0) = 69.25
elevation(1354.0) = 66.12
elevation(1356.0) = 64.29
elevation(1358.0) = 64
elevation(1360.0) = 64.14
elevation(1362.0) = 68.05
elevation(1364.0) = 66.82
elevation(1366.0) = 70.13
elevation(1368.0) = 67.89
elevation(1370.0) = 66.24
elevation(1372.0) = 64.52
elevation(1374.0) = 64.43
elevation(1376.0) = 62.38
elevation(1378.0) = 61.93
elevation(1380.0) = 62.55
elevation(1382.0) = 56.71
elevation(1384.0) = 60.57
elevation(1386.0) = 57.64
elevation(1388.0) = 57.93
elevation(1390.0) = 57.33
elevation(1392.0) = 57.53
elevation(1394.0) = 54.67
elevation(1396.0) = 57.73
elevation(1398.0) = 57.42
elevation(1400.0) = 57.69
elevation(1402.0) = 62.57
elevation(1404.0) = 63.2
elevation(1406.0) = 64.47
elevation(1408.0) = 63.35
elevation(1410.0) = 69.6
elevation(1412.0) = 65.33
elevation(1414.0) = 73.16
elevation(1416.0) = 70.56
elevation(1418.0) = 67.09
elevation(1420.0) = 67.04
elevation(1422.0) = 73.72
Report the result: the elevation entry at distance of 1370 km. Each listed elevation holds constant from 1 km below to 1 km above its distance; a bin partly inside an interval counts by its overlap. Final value 66.24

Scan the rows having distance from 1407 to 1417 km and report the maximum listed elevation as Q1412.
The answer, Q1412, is 73.16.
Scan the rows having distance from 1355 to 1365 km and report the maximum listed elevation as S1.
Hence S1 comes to 68.05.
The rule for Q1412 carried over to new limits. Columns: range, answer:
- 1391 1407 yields 64.47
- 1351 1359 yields 69.25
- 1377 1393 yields 62.55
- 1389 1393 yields 57.53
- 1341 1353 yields 70.72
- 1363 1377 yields 70.13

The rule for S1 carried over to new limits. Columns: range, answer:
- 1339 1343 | 69.08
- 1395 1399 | 57.73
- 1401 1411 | 69.6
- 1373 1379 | 64.43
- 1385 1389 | 57.93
